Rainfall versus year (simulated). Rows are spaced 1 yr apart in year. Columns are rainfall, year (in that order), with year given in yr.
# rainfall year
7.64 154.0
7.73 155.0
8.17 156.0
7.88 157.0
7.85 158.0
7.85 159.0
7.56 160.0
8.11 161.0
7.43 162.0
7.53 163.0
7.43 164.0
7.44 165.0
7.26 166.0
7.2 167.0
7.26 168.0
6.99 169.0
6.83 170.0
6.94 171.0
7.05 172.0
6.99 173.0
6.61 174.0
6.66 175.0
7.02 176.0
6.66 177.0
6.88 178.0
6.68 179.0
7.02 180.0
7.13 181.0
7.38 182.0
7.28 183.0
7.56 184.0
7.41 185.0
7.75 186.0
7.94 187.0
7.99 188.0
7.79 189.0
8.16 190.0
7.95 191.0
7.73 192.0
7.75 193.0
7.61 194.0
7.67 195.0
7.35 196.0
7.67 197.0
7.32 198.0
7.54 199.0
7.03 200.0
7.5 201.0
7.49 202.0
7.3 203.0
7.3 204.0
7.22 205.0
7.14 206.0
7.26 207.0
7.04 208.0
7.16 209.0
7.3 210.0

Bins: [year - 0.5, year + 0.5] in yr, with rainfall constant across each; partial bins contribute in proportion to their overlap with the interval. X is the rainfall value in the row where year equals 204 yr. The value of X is 7.3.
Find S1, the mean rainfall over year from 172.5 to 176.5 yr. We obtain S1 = 6.82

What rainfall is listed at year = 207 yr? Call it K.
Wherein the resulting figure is 7.26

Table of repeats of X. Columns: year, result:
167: 7.2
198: 7.32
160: 7.56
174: 6.61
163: 7.53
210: 7.3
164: 7.43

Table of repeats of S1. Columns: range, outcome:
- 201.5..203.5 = 7.39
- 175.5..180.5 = 6.85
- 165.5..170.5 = 7.11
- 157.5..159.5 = 7.85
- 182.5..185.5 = 7.42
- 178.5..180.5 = 6.85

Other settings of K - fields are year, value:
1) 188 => 7.99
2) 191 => 7.95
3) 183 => 7.28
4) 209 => 7.16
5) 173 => 6.99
